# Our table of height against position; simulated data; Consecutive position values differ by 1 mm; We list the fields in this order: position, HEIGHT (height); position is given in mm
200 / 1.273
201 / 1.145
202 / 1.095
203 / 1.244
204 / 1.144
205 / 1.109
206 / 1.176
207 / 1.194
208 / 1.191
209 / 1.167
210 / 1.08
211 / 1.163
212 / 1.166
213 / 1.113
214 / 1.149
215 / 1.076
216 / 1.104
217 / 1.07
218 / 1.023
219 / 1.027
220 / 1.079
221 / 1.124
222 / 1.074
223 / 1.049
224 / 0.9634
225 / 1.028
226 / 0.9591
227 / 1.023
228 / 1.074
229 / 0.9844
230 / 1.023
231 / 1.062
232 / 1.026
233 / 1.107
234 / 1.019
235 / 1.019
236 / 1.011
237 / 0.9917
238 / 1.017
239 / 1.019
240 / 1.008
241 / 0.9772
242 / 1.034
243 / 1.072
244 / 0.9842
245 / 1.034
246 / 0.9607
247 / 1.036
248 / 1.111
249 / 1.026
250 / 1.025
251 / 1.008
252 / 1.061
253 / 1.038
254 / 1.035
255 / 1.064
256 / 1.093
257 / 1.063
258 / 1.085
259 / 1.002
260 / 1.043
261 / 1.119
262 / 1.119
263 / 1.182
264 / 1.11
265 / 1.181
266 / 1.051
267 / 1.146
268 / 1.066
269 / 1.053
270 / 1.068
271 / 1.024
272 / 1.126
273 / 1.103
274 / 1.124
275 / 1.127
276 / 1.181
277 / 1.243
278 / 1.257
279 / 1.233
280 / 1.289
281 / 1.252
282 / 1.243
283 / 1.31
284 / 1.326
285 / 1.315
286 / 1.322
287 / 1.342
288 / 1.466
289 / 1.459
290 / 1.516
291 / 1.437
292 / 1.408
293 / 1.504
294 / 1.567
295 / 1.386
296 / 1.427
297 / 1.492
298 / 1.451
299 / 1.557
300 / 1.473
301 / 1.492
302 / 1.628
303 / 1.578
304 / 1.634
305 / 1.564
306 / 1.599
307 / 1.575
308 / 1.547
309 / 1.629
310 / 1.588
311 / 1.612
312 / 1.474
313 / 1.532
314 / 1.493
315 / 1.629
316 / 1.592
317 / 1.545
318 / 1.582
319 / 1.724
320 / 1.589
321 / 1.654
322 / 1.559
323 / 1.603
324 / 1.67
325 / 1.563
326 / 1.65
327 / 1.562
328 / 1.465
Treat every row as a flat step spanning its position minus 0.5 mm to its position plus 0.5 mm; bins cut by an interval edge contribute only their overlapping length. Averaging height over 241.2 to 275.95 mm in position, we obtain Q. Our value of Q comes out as 1.07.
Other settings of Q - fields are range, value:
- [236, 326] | 1.3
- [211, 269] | 1.06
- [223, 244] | 1.02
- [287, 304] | 1.49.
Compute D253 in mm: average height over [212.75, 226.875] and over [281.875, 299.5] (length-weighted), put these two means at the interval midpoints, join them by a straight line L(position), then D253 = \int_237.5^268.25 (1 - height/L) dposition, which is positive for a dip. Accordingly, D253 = 4.27 mm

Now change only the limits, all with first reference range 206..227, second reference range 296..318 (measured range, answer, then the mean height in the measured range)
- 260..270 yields 1.7 mm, 1.11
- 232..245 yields 2.0 mm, 1.02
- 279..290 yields 0.8 mm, 1.34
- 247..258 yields 1.9 mm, 1.05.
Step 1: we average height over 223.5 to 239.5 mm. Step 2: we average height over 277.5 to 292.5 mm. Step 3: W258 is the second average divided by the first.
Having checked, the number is 1.32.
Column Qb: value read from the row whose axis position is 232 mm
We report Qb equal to 1.026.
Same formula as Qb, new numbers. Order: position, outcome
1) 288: 1.466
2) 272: 1.126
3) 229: 0.9844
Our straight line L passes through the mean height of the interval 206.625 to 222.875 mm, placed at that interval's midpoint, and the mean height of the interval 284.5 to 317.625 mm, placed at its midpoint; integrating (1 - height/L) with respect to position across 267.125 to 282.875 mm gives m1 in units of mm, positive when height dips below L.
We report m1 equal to 2.6 mm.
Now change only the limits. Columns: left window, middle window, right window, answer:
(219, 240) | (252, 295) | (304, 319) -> 3.9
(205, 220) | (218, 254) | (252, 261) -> 1.9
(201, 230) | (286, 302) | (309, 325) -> 0.1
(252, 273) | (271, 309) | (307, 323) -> -1.2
